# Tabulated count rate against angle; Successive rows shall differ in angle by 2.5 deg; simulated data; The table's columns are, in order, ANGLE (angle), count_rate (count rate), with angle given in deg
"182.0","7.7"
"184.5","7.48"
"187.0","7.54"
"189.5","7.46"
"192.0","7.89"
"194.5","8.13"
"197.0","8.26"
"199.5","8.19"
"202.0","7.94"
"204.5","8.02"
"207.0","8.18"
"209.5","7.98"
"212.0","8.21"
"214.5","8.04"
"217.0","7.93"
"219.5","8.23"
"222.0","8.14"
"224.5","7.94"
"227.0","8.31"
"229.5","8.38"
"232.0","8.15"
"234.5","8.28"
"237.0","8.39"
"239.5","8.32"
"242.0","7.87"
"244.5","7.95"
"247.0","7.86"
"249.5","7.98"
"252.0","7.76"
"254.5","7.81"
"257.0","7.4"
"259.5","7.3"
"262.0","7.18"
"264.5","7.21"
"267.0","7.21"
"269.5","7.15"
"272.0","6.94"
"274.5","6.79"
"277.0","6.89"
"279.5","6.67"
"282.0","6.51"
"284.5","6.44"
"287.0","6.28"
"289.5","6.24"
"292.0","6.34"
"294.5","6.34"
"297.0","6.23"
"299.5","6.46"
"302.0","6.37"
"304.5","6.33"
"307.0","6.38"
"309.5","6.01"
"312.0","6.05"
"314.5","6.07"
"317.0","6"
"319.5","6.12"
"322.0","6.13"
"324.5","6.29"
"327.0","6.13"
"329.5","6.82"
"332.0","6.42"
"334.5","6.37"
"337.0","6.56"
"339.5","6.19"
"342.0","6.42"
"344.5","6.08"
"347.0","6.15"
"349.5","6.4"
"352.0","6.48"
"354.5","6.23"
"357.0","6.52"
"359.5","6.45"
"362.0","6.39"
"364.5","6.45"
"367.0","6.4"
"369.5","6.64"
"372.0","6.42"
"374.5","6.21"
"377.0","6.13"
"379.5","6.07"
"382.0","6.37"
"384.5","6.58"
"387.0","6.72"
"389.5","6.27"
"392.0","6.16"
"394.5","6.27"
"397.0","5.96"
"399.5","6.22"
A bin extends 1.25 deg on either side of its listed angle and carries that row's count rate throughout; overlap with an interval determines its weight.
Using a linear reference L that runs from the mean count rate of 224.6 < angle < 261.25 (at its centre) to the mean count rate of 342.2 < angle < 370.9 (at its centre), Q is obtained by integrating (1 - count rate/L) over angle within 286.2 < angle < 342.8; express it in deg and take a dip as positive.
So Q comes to 5.5 deg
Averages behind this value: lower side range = 7.97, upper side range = 6.38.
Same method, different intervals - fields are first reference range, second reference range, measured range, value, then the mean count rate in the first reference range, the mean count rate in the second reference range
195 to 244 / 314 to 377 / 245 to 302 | 3.3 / 8.14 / 6.33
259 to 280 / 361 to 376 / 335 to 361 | 0.8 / 7.04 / 6.41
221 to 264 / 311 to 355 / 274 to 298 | 2.3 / 7.93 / 6.27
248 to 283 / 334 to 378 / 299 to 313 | 1.2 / 7.21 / 6.36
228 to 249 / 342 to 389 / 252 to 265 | 0.7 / 8.15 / 6.37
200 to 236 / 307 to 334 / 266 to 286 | 0.7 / 8.13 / 6.22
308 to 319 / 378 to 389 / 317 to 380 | -1.1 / 6.05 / 6.42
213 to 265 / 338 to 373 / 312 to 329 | 1.7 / 7.94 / 6.37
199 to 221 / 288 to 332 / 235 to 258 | -1.6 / 8.08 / 6.26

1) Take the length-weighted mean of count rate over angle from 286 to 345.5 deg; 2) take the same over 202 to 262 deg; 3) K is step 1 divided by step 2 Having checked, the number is 0.78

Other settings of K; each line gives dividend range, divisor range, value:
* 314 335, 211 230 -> 0.77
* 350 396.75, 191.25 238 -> 0.78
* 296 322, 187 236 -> 0.77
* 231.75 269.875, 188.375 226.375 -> 0.96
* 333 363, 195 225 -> 0.79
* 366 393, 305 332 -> 1.02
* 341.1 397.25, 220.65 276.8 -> 0.82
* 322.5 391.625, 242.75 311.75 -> 0.93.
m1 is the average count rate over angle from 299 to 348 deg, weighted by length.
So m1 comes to 6.27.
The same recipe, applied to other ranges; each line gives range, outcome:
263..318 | 6.5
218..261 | 8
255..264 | 7.33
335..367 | 6.36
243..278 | 7.39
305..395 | 6.32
